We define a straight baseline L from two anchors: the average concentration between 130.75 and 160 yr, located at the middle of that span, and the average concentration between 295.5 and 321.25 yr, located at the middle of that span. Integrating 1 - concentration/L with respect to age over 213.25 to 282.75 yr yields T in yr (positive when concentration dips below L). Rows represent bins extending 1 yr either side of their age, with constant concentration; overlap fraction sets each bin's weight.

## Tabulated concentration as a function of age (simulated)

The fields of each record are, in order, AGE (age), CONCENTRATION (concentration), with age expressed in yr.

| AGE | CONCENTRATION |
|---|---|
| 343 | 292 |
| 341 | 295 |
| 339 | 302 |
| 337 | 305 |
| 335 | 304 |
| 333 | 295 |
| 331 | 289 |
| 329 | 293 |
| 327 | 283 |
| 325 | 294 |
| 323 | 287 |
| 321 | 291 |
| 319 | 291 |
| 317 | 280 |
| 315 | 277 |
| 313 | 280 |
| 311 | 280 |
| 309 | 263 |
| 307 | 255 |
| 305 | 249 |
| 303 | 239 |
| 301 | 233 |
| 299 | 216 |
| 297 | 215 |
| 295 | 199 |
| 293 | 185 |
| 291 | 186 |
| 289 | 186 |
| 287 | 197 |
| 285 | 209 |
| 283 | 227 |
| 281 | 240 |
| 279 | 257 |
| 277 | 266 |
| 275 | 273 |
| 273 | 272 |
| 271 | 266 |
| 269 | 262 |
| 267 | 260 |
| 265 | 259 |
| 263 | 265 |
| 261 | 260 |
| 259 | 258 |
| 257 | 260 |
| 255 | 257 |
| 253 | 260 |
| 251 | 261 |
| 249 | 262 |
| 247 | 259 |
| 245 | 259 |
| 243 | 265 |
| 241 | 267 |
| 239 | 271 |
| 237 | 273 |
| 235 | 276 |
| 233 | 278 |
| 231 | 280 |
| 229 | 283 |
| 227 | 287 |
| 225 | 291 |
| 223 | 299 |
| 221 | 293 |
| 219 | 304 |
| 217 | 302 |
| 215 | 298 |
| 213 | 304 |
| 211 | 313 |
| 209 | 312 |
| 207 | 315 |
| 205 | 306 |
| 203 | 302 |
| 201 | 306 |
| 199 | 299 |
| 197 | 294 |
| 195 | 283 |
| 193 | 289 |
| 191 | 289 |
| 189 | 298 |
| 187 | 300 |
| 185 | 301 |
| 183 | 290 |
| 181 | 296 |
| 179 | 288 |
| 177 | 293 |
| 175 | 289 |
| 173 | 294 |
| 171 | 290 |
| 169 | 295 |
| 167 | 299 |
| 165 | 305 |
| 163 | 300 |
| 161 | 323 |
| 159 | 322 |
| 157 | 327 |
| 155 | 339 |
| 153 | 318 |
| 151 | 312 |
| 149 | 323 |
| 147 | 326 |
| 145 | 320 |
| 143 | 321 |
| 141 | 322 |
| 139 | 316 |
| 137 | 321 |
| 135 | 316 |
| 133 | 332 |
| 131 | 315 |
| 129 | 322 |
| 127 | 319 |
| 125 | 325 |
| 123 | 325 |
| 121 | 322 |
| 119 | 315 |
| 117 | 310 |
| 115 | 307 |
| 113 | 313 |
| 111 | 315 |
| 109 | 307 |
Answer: 2.52 yr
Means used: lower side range 322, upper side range 257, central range 271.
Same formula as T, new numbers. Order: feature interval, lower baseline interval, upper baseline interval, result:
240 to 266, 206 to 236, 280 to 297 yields -0.9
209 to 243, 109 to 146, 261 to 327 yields -1.3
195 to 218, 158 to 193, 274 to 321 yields -1.7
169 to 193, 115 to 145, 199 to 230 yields 1.2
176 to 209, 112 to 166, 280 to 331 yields -0.2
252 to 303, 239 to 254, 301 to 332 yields 5.6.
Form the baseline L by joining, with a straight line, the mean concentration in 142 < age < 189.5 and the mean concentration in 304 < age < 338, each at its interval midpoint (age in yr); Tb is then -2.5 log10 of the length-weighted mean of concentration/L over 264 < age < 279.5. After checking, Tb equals 0.10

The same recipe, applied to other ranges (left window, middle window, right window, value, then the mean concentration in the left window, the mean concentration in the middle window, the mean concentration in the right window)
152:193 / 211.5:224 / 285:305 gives -0.125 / 302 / 301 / 208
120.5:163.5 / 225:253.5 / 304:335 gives 0.108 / 321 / 271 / 281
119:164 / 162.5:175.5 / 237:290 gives 0.035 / 321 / 296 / 253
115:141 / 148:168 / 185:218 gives -0.017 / 319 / 317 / 301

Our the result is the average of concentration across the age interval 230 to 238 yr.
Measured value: 277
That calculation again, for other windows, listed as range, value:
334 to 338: 304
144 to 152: 320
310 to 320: 282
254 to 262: 259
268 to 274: 267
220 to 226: 294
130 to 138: 321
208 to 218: 306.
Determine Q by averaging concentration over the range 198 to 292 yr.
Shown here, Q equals 270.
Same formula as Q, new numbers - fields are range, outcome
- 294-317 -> 247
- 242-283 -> 260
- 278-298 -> 210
